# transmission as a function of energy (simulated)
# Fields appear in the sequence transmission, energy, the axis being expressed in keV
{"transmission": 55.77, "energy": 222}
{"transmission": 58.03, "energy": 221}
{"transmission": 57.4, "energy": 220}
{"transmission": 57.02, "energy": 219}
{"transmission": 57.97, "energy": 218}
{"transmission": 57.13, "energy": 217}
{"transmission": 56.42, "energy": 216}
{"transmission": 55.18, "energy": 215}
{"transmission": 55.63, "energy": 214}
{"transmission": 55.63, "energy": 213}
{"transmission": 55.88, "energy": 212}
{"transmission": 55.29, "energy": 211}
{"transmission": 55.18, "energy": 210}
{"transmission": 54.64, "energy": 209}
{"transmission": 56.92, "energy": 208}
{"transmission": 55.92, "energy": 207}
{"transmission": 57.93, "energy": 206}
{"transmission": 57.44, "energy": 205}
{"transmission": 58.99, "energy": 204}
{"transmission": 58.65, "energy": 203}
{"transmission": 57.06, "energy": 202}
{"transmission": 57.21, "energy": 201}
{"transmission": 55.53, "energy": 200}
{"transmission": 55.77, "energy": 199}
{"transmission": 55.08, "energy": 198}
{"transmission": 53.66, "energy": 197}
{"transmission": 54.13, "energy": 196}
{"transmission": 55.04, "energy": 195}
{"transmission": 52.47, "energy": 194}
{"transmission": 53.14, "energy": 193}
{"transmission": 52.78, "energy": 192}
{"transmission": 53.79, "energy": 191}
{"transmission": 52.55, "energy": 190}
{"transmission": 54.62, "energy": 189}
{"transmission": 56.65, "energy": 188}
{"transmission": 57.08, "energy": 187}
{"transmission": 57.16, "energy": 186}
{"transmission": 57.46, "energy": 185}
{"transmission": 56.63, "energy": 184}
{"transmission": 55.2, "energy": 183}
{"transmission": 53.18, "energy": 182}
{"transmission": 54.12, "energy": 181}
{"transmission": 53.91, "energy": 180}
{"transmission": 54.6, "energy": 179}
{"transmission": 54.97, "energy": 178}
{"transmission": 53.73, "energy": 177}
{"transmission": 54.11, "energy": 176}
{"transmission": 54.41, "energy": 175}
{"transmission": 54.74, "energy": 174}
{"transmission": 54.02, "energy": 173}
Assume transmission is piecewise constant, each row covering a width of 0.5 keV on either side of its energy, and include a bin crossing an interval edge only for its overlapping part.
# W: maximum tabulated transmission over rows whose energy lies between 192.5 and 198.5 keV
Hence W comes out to 55.08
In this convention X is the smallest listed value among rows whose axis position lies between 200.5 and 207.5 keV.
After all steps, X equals 55.92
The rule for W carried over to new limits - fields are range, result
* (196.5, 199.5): 55.77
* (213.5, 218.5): 57.97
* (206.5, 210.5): 56.92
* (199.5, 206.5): 58.99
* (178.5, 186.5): 57.46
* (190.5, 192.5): 53.79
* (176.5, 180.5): 54.97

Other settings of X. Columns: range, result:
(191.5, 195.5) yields 52.47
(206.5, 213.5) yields 54.64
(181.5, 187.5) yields 53.18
